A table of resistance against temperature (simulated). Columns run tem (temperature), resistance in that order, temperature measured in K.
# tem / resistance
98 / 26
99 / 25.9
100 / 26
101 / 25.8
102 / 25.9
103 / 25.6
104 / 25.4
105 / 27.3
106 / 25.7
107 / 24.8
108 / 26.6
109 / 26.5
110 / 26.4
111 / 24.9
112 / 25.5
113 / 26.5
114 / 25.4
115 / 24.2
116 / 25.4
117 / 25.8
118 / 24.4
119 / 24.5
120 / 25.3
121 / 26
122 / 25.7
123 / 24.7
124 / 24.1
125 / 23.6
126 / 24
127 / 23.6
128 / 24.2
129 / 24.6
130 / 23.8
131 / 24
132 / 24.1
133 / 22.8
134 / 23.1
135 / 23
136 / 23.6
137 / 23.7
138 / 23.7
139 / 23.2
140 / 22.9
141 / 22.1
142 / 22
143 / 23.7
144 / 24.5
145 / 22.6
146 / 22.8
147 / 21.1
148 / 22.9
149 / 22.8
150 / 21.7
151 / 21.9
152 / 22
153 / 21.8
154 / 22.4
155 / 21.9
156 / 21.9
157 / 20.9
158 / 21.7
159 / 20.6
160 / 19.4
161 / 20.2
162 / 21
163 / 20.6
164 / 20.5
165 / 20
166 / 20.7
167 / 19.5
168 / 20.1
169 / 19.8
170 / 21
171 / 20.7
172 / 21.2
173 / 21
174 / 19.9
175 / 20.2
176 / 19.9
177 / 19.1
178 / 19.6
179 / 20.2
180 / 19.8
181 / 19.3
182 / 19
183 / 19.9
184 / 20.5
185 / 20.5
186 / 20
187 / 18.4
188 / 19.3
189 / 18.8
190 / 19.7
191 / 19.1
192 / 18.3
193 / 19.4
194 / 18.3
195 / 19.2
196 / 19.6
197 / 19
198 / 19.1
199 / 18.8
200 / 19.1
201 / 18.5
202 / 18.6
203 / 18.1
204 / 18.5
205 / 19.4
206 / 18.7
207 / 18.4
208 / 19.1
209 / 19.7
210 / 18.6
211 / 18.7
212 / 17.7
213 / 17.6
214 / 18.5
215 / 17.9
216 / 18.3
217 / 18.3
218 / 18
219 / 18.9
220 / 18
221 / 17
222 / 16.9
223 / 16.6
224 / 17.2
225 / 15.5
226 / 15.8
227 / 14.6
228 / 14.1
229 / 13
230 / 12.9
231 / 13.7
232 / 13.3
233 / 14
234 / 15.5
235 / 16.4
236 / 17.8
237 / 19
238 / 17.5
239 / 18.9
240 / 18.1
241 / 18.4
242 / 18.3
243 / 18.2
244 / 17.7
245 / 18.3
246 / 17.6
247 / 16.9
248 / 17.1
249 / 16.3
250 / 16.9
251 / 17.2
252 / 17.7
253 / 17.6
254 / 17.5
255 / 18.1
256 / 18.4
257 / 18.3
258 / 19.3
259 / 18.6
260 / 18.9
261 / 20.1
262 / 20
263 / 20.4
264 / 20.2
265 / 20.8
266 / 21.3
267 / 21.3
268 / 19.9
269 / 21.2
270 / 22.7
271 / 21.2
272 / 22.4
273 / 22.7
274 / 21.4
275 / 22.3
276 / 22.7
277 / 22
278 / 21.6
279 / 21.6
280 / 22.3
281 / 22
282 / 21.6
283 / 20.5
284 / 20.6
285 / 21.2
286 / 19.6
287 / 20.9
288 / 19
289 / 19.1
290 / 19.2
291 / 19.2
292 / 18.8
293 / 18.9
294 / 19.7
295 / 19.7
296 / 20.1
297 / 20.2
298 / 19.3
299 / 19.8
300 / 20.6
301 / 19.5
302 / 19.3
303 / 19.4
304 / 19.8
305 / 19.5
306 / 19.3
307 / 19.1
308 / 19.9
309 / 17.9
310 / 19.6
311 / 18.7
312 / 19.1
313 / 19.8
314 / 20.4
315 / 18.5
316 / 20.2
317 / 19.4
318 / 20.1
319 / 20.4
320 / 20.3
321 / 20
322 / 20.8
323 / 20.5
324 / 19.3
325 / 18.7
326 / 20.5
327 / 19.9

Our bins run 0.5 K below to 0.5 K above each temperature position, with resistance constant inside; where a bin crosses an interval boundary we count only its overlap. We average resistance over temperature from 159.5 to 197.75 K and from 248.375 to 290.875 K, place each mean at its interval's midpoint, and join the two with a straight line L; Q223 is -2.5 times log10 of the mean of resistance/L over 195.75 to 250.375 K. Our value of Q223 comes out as 0.15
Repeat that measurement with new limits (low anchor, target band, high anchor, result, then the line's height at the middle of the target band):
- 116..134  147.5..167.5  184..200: 0.03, 21.9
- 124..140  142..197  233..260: 0.06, 21.7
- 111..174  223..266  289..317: 0.19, 20.7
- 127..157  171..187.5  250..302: 0.11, 22.1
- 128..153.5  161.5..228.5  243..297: 0.15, 21.7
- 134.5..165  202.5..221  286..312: 0.14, 21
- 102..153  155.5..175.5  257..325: 0.13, 23.2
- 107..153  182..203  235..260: 0.09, 20.7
